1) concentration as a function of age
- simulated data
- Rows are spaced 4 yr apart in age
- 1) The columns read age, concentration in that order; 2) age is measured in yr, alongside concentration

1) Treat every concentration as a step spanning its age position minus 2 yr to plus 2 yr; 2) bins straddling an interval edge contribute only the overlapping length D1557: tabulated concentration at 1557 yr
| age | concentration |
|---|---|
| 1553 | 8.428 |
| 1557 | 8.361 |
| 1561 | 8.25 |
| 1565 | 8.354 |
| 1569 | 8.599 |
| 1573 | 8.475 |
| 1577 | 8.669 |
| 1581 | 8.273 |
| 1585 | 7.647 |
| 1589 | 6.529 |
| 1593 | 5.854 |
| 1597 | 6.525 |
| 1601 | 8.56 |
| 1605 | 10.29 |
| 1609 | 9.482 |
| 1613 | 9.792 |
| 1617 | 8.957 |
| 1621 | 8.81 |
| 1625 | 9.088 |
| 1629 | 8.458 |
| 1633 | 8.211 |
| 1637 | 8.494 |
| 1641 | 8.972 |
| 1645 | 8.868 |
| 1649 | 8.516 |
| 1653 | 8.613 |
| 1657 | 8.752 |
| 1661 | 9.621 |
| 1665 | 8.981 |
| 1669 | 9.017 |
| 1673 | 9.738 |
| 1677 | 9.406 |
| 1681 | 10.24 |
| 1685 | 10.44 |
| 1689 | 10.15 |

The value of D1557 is 8.361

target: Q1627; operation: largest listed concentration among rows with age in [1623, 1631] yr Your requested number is 9.088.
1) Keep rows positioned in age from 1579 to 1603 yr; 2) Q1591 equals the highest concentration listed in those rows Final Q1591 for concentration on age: 8.56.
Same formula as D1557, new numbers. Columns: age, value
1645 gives 8.868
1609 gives 9.482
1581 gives 8.273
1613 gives 9.792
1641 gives 8.972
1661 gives 9.621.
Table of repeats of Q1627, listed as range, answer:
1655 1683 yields 10.24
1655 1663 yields 9.621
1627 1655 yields 8.972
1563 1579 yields 8.669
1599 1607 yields 10.29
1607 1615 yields 9.792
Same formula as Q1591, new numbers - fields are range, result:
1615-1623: 8.957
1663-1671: 9.017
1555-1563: 8.361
